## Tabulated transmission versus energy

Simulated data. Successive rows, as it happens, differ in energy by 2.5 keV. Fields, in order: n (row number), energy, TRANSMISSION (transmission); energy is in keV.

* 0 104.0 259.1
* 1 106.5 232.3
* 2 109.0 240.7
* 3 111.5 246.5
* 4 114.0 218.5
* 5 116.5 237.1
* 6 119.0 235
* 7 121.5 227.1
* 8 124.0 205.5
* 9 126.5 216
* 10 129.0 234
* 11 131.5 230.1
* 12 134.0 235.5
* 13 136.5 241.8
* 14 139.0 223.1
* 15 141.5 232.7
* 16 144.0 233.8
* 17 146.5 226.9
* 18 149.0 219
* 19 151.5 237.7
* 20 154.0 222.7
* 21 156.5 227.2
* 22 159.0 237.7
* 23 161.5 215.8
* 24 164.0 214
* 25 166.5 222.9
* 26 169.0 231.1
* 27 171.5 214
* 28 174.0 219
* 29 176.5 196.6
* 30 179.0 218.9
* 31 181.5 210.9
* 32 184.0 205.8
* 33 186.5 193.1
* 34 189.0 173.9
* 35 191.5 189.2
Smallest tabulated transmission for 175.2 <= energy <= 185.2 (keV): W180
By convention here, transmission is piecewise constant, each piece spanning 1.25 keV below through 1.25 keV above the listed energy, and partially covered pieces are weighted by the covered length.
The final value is 196.6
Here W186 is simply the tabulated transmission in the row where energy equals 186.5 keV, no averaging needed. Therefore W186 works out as 193.1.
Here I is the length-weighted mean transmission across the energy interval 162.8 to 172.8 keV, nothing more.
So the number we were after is 221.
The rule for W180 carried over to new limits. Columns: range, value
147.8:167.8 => 214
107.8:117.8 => 218.5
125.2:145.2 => 216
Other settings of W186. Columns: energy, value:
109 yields 240.7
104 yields 259.1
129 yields 234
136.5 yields 241.8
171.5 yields 214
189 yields 173.9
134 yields 235.5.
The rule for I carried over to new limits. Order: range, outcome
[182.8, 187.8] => 199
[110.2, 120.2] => 234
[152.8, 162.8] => 226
